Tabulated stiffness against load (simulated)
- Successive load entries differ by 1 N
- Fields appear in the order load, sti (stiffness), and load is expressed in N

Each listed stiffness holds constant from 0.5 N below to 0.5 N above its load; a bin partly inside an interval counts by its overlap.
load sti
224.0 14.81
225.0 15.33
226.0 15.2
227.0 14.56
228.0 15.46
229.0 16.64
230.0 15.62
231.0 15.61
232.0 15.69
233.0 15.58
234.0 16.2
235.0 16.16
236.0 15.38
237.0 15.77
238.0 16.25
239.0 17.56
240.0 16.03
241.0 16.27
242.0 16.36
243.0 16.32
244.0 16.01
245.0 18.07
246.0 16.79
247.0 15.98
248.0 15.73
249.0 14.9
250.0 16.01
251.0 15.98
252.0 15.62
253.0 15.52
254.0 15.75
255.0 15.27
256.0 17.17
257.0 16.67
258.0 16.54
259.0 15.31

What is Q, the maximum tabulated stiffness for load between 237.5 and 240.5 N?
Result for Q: 17.56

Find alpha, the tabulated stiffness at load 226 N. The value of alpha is 15.2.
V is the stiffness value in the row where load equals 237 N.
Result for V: 15.77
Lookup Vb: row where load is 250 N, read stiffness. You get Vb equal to 16.01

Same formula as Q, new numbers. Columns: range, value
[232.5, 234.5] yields 16.2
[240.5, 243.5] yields 16.36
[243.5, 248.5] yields 18.07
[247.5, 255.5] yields 16.01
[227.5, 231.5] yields 16.64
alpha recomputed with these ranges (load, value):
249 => 14.9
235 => 16.16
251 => 15.98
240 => 16.03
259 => 15.31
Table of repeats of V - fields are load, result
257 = 16.67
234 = 16.2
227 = 14.56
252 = 15.62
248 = 15.73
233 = 15.58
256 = 17.17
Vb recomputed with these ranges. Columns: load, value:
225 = 15.33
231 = 15.61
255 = 15.27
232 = 15.69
